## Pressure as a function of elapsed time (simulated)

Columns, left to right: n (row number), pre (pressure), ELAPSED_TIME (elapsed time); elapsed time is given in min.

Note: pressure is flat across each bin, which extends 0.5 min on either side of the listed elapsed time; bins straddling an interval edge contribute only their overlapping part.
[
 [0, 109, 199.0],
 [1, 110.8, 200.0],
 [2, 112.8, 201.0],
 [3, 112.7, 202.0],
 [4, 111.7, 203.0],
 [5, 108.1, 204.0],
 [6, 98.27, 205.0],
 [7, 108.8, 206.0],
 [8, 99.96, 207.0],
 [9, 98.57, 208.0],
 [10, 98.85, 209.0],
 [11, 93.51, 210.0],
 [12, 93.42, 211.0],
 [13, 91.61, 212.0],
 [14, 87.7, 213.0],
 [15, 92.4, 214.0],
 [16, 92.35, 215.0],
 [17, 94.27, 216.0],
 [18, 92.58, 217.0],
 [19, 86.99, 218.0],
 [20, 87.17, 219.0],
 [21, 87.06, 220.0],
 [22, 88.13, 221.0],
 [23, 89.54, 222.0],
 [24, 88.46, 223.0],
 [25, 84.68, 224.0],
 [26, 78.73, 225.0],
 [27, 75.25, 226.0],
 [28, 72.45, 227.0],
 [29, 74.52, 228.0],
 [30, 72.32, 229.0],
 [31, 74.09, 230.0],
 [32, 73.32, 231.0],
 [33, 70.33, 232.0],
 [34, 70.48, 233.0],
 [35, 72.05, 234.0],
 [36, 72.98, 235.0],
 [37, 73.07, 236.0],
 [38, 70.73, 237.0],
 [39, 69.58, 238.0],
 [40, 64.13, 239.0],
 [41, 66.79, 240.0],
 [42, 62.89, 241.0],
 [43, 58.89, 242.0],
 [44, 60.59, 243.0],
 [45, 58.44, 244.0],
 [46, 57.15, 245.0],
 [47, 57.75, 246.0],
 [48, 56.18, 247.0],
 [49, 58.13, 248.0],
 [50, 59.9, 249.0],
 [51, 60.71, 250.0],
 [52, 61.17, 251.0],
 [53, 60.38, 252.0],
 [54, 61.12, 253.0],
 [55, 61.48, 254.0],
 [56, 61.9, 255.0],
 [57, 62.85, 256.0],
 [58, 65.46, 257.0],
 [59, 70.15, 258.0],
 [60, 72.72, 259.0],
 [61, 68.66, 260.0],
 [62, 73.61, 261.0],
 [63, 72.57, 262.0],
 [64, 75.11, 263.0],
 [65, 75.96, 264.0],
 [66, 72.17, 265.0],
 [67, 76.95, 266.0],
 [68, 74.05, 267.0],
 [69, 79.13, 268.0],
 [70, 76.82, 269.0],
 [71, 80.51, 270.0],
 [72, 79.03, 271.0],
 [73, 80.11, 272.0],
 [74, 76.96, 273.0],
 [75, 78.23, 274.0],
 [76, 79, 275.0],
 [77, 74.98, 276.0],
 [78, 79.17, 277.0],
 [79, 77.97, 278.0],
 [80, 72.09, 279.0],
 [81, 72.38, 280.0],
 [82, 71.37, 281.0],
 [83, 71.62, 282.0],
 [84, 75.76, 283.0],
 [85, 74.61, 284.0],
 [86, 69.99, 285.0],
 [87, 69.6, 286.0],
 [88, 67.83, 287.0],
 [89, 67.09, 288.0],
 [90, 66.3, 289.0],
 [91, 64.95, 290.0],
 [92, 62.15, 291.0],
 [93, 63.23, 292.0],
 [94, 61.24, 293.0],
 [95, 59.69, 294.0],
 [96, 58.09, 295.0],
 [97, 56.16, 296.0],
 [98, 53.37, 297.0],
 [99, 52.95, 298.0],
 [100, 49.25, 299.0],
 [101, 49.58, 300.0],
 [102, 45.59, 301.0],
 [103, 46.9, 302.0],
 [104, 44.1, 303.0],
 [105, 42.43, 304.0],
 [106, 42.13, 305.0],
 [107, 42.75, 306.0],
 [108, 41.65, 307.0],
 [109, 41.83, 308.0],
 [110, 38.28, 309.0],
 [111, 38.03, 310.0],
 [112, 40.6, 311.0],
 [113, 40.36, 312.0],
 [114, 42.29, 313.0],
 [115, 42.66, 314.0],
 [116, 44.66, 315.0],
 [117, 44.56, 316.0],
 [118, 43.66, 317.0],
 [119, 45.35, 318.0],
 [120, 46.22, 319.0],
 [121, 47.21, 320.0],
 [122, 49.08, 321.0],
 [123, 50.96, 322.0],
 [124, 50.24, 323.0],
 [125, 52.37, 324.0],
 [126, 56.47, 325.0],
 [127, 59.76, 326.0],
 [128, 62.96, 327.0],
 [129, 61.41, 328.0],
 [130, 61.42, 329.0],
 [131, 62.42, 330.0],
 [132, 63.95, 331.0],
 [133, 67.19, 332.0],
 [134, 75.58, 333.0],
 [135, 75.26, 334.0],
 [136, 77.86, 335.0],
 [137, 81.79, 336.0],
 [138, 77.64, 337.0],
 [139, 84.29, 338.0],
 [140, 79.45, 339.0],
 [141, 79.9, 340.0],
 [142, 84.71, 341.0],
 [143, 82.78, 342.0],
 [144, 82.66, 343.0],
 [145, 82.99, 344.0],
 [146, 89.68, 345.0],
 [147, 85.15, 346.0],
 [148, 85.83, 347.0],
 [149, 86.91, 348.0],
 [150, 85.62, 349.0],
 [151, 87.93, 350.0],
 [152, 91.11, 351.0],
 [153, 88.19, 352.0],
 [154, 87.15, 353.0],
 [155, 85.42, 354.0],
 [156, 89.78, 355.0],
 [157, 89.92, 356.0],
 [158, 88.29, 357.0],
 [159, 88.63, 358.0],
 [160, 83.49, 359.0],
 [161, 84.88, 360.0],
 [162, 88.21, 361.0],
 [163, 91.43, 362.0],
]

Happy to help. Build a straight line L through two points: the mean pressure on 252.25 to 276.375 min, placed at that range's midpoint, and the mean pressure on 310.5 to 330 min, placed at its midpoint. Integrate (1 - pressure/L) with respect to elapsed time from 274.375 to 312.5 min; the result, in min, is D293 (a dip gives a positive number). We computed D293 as 1.8 min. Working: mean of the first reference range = 72.8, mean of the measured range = 58.6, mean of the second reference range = 49.9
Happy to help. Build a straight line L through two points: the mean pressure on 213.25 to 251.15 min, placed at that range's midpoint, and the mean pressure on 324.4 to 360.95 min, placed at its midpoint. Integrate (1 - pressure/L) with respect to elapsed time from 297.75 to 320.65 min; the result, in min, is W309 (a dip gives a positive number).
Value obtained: 9.9 min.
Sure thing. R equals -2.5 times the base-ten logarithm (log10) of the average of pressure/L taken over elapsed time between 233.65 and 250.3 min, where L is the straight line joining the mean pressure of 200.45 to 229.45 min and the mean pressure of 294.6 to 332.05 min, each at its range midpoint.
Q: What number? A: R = 0.26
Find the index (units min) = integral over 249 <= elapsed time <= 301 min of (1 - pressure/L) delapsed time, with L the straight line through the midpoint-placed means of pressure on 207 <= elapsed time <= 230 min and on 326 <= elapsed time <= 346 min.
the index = 8.47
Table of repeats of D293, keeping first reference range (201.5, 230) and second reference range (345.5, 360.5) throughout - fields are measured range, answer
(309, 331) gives 9.59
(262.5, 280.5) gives 2.58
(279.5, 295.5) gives 3.92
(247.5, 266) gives 4.80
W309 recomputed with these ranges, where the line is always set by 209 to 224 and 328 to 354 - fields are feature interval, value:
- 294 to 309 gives 6.42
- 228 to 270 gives 9.62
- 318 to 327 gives 3.28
